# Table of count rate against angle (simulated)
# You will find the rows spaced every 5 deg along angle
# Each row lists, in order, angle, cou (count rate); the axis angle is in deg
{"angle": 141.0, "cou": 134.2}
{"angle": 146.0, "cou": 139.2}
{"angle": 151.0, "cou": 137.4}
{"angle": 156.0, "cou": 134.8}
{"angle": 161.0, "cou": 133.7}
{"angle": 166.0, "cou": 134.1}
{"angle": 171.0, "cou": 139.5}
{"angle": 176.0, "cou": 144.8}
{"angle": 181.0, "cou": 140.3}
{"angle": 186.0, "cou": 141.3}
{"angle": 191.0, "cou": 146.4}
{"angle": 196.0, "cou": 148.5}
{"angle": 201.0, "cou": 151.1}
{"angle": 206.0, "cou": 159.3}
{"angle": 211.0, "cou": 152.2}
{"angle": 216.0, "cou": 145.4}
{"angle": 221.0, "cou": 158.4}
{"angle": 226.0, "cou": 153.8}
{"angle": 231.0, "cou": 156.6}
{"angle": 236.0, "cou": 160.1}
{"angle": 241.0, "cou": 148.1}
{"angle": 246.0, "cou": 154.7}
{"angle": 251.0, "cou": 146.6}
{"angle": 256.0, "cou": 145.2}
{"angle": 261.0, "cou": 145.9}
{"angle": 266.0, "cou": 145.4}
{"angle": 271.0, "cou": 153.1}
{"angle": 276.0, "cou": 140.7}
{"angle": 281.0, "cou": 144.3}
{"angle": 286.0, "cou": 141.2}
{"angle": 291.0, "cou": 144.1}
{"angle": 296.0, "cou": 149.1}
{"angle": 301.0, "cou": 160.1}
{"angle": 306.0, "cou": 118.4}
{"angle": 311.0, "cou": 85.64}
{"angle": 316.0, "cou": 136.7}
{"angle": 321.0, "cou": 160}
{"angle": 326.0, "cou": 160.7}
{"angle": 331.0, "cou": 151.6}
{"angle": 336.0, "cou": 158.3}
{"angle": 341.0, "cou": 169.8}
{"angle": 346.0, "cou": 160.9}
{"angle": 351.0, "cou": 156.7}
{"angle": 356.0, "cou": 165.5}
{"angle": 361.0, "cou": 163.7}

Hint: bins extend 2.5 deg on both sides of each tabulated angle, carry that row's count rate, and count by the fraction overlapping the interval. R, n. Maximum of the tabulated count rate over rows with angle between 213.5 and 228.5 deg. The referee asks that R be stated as 158.4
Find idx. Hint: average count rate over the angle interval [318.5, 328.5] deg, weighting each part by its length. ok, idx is 160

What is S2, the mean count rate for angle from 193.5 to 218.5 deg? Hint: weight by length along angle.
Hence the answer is 151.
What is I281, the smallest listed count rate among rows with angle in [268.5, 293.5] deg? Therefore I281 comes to 140.7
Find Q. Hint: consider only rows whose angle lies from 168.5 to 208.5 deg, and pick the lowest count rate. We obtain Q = 139.5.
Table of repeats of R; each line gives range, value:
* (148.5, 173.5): 139.5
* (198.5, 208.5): 159.3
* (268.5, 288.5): 153.1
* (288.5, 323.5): 160.1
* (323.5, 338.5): 160.7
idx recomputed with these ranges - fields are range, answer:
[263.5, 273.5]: 149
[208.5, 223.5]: 152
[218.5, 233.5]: 156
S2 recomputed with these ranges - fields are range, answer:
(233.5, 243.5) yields 154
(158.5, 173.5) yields 136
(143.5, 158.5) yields 137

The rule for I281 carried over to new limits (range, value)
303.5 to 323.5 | 85.64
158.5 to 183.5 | 133.7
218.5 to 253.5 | 146.6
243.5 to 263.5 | 145.2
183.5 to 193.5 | 141.3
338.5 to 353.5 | 156.7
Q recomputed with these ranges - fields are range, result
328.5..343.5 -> 151.6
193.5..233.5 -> 145.4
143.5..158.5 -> 134.8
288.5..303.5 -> 144.1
